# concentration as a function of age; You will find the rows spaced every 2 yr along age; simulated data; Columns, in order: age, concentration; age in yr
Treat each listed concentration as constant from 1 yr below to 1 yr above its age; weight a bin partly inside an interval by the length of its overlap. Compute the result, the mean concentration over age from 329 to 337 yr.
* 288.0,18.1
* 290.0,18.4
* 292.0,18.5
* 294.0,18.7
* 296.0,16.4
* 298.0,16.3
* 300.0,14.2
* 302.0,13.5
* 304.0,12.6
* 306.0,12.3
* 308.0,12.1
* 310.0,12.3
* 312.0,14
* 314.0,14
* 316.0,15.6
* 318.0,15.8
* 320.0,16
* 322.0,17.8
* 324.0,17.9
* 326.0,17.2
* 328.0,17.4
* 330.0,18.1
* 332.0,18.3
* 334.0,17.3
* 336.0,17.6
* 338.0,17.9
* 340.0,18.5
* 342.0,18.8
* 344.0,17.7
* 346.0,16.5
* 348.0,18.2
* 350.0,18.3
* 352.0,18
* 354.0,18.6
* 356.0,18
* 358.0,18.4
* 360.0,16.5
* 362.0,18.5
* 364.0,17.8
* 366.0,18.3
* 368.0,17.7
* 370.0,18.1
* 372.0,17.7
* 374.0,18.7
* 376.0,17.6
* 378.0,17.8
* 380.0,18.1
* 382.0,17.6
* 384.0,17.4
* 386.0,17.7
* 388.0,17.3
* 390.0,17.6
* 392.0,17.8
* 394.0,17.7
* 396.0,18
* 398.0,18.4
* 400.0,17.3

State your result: 17.8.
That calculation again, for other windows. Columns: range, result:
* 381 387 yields 17.6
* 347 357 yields 18.2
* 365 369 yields 18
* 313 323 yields 15.8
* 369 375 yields 18.2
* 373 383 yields 18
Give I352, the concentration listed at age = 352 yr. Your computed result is 18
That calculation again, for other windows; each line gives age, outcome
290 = 18.4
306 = 12.3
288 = 18.1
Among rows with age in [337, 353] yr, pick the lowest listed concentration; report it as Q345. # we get 16.5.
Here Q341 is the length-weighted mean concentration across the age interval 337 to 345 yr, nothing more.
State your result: 18.2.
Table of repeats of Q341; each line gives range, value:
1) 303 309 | 12.3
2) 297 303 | 14.7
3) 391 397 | 17.8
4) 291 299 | 17.5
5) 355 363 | 17.9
